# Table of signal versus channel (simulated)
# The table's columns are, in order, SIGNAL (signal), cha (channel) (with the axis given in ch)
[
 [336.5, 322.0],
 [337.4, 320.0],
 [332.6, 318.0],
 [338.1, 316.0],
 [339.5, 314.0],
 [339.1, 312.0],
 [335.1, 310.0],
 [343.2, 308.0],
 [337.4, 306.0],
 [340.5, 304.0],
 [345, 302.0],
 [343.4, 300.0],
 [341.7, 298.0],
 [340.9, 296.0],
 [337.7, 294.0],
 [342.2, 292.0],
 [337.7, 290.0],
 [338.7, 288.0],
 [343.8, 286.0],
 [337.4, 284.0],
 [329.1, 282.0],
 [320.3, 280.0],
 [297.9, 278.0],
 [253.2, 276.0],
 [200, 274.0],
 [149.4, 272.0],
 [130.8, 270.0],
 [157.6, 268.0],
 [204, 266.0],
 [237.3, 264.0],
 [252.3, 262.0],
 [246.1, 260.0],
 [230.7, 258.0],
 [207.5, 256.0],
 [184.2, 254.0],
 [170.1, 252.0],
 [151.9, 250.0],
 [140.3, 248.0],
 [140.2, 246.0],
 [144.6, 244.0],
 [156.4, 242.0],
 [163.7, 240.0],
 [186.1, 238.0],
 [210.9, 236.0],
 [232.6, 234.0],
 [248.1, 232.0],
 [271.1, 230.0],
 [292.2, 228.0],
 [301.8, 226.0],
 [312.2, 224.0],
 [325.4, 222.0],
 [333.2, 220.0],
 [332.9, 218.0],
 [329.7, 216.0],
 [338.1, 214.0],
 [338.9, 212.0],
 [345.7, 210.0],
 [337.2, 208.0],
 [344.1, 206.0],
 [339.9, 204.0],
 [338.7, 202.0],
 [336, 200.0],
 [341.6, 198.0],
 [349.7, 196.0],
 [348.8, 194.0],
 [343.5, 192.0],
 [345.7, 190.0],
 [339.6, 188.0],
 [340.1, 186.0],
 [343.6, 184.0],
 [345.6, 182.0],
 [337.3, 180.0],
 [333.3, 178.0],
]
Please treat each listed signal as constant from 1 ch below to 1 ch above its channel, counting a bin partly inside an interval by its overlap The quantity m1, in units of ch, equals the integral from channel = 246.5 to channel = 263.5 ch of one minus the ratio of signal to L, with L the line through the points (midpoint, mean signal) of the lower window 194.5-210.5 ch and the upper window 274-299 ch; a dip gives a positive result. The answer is 6.8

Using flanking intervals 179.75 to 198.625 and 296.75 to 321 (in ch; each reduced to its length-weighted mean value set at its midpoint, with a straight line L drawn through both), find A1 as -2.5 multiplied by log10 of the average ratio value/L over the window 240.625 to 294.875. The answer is 0.41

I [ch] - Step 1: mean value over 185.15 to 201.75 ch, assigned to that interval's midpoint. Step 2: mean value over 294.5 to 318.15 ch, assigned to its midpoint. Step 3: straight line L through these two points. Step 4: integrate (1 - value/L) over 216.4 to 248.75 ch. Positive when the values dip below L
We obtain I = 9.7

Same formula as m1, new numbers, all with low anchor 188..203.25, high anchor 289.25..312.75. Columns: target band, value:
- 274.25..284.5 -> 1.28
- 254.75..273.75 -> 7.79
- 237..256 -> 9.98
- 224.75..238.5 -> 3.61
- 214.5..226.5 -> 0.65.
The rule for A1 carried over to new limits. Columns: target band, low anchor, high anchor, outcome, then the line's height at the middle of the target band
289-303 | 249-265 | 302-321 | -0.134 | 302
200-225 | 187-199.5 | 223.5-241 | -0.139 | 295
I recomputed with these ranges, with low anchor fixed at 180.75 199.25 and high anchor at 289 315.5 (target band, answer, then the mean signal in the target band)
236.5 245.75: 4.8 ch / 163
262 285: 6.9 ch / 239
